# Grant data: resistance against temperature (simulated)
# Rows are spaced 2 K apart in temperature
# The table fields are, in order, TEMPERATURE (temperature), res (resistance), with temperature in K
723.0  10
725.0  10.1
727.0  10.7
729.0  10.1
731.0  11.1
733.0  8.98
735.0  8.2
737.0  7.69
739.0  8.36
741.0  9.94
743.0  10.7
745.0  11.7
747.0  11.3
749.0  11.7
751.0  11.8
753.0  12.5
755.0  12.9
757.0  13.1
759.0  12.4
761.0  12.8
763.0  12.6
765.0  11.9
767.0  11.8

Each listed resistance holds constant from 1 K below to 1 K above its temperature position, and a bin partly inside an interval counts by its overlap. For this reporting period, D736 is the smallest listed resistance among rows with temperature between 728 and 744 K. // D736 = 7.69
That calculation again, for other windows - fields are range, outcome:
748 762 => 11.7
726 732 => 10.1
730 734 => 8.98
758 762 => 12.4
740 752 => 9.94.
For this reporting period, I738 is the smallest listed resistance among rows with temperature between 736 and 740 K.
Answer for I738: 7.69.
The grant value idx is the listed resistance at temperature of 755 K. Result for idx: 12.9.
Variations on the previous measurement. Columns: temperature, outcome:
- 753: 12.5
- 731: 11.1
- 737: 7.69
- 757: 13.1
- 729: 10.1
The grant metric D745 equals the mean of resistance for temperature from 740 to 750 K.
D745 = 11.1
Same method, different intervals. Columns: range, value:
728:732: 10.6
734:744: 8.98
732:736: 8.59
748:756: 12.2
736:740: 8.03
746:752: 11.6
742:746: 11.2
